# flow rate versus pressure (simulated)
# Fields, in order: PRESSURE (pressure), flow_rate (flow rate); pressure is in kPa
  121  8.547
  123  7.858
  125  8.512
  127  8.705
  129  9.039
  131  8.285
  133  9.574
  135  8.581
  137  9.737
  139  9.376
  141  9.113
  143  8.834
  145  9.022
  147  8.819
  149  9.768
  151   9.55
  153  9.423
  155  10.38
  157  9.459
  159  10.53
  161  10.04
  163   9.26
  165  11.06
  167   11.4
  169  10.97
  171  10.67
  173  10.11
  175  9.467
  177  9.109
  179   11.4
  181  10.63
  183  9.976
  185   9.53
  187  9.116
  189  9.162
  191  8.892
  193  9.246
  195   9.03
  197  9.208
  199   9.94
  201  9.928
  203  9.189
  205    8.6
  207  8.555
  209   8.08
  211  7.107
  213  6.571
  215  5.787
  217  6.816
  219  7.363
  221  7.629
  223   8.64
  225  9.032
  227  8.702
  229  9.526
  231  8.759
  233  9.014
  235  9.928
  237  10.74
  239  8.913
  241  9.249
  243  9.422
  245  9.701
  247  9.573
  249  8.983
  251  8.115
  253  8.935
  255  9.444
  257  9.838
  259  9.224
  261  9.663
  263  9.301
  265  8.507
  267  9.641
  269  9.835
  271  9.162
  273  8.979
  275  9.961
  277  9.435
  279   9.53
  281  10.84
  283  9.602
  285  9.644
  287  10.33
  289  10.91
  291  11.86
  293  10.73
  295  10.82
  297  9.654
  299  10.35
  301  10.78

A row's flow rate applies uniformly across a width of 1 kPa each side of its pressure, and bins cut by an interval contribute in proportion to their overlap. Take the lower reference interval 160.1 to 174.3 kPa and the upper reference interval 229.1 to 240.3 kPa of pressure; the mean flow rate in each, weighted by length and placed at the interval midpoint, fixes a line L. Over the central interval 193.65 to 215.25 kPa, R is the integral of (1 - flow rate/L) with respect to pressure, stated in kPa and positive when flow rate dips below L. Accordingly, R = 3.2 kPa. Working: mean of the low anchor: 10.5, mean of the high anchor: 9.47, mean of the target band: 8.47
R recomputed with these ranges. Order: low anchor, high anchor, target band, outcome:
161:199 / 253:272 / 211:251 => 4.1 kPa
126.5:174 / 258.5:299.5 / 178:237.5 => 5.6 kPa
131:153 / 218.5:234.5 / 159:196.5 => -4.1 kPa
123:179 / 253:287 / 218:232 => 1.5 kPa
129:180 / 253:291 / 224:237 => 0.6 kPa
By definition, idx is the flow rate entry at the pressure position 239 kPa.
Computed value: 8.913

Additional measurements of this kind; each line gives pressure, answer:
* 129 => 9.039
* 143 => 8.834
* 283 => 9.602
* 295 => 10.82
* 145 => 9.022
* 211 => 7.107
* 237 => 10.74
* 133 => 9.574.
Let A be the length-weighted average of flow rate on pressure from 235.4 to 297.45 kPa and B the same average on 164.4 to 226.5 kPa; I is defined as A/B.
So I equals 1.07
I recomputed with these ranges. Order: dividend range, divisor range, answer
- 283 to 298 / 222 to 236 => 1.16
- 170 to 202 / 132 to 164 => 1.03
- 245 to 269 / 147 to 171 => 0.91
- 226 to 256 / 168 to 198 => 0.95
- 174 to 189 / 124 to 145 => 1.10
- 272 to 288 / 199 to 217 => 1.22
